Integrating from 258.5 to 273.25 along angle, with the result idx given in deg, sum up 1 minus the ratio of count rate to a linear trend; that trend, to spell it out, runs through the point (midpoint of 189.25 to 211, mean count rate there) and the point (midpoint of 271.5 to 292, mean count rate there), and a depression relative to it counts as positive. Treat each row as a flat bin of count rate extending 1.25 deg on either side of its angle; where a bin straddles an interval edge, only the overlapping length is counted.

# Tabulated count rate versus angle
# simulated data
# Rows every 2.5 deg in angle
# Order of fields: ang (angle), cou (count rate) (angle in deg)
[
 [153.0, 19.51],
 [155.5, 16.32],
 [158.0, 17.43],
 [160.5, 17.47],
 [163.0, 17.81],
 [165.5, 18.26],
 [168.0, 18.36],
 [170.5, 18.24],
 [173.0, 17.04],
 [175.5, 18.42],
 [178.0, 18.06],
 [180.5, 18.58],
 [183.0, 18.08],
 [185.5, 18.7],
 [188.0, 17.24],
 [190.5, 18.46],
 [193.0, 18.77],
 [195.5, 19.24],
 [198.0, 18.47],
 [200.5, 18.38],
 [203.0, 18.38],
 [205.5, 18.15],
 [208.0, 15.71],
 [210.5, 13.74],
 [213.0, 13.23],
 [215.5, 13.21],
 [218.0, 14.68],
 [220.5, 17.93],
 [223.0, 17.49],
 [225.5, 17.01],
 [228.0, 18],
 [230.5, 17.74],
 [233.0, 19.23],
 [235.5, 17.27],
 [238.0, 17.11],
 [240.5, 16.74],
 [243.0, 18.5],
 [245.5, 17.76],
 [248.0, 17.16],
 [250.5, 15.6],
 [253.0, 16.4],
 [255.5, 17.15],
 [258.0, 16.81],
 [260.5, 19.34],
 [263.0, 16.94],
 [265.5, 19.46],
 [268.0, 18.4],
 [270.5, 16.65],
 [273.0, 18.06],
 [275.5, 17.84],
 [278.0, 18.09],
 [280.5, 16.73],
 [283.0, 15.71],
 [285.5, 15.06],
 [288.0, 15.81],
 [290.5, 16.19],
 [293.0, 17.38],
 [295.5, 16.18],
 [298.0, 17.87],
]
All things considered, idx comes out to -1.0 deg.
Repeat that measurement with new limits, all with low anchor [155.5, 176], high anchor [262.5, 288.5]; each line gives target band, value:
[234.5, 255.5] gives 0.4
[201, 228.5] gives 2.1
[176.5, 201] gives -1.0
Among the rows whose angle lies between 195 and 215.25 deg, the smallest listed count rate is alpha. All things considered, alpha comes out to 13.23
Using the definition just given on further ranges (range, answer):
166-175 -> 17.04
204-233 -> 13.21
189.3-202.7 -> 18.38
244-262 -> 15.6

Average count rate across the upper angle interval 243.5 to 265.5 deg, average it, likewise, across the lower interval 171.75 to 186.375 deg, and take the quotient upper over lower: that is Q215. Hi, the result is 1.0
